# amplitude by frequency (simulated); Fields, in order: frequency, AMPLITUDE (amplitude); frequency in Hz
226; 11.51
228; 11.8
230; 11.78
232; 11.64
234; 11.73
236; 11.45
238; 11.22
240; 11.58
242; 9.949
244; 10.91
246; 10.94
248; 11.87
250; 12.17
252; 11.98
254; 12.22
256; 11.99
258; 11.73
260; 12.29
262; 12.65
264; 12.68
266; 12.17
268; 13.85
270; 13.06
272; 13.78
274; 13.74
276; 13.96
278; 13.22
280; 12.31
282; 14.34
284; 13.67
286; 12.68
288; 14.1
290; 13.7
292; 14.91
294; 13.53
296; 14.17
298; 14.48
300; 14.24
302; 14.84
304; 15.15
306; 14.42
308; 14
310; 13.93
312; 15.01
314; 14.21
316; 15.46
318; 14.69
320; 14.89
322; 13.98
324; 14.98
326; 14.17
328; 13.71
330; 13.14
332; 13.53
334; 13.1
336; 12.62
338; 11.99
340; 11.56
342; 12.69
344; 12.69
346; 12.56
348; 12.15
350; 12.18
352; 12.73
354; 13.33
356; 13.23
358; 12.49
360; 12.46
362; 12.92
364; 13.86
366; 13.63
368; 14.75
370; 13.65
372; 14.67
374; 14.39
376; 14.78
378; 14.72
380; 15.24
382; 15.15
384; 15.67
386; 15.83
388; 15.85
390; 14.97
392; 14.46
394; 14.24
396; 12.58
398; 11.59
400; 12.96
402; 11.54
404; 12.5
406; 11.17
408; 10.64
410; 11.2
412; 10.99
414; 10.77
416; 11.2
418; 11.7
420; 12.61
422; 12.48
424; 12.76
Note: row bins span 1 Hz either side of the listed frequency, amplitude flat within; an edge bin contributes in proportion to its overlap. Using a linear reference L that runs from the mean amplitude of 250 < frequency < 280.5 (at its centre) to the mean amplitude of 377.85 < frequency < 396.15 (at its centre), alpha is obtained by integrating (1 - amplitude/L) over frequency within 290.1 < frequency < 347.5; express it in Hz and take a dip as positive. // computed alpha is -0.6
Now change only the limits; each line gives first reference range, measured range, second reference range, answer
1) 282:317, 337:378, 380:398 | 3.9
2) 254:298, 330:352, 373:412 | 1.5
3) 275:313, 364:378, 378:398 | 0.3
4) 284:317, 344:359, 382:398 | 1.9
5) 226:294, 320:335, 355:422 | -1.1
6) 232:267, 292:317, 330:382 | -3.8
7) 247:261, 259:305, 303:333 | -2.0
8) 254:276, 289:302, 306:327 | -0.4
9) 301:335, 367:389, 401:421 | -4.5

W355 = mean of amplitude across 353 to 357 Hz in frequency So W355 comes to 13.3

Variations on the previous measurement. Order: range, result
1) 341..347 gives 12.6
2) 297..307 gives 14.6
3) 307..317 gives 14.5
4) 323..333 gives 13.9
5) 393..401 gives 12.8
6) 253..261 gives 12.1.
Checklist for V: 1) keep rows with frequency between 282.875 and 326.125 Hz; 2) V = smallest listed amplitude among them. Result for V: 12.68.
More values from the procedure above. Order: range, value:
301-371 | 11.56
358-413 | 10.64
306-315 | 13.93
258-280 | 11.73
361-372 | 12.92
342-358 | 12.15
